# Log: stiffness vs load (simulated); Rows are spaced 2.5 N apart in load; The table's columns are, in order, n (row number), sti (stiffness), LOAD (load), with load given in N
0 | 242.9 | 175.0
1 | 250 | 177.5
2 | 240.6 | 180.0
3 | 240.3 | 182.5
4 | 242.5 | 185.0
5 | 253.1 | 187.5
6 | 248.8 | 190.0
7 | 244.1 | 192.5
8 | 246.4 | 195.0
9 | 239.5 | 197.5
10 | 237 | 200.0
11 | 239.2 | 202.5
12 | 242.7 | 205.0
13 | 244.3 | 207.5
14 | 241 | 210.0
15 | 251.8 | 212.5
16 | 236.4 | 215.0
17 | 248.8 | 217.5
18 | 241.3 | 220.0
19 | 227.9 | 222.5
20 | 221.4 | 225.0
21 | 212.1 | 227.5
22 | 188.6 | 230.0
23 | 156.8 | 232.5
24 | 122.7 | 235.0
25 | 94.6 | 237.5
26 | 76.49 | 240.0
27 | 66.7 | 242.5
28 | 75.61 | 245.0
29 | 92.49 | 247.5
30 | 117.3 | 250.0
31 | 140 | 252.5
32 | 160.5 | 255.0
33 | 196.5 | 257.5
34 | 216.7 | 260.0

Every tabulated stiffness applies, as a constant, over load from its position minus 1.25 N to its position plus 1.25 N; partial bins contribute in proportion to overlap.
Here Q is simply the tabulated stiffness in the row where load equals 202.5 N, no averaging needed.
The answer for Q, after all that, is 239.2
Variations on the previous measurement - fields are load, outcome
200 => 237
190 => 248.8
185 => 242.5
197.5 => 239.5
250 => 117.3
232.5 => 156.8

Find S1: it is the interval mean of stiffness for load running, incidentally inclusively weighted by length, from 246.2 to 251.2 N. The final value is 104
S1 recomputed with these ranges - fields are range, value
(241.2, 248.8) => 78.5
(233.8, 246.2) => 87.1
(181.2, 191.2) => 246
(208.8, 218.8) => 245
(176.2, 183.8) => 244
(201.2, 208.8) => 242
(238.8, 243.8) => 71.6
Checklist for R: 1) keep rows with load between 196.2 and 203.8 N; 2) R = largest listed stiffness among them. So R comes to 239.5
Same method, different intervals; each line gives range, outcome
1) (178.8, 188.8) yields 253.1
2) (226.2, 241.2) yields 212.1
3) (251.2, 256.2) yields 160.5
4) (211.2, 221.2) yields 251.8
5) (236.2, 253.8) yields 140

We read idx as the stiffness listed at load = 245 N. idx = 75.61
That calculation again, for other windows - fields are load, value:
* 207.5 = 244.3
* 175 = 242.9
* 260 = 216.7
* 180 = 240.6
